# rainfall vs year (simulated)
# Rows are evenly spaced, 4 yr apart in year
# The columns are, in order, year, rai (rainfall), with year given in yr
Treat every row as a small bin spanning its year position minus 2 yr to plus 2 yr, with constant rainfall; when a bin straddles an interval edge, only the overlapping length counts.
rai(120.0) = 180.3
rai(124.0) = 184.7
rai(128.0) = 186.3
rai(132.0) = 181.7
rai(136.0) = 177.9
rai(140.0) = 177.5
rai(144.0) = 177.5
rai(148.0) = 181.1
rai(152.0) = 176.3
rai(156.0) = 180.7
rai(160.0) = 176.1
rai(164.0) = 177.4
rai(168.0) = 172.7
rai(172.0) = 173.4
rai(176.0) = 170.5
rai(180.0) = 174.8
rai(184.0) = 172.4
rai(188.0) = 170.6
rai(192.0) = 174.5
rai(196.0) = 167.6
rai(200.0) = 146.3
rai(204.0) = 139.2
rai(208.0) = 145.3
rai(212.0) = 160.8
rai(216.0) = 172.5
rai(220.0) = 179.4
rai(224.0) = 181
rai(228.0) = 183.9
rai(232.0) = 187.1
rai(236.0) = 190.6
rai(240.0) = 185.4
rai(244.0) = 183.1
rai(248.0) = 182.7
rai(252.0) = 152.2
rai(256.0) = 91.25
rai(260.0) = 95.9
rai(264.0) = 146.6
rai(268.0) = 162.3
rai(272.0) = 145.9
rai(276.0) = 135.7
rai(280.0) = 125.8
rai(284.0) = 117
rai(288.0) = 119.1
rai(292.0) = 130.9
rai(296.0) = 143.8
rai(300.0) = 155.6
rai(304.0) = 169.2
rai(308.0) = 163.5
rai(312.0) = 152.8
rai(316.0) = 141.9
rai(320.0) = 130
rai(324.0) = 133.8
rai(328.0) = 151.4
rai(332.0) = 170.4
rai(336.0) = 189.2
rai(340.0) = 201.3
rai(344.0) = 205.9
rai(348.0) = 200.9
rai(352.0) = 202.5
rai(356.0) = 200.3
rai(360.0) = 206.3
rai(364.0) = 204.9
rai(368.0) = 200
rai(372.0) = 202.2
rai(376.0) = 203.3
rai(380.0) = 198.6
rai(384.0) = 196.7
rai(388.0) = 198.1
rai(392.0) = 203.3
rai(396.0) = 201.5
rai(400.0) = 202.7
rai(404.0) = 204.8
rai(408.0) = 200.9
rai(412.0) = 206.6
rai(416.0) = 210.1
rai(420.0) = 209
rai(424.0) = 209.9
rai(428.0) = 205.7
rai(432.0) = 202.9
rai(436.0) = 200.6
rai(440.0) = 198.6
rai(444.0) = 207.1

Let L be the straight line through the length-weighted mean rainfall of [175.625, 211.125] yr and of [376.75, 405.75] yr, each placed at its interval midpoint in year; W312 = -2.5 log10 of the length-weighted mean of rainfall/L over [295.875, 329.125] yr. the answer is 0.23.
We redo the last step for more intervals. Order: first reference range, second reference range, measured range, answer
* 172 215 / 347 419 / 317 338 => 0.232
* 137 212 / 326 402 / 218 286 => 0.159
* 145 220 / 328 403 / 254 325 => 0.335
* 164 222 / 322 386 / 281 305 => 0.306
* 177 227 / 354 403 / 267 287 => 0.316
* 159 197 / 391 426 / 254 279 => 0.391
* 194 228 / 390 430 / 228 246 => -0.110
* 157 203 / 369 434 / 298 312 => 0.172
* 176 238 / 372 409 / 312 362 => 0.091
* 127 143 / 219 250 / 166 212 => 0.115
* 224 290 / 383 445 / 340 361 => -0.115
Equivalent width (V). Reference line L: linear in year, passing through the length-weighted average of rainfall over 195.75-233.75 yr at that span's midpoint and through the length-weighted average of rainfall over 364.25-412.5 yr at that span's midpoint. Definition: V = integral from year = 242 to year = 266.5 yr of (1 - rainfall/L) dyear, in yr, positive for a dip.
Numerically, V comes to 4.4 yr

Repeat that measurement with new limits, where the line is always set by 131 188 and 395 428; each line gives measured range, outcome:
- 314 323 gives 2.7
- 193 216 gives 3.4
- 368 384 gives 0.1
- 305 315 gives 1.9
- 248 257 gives 2.3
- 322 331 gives 2.3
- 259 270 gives 2.9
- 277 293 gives 5.6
